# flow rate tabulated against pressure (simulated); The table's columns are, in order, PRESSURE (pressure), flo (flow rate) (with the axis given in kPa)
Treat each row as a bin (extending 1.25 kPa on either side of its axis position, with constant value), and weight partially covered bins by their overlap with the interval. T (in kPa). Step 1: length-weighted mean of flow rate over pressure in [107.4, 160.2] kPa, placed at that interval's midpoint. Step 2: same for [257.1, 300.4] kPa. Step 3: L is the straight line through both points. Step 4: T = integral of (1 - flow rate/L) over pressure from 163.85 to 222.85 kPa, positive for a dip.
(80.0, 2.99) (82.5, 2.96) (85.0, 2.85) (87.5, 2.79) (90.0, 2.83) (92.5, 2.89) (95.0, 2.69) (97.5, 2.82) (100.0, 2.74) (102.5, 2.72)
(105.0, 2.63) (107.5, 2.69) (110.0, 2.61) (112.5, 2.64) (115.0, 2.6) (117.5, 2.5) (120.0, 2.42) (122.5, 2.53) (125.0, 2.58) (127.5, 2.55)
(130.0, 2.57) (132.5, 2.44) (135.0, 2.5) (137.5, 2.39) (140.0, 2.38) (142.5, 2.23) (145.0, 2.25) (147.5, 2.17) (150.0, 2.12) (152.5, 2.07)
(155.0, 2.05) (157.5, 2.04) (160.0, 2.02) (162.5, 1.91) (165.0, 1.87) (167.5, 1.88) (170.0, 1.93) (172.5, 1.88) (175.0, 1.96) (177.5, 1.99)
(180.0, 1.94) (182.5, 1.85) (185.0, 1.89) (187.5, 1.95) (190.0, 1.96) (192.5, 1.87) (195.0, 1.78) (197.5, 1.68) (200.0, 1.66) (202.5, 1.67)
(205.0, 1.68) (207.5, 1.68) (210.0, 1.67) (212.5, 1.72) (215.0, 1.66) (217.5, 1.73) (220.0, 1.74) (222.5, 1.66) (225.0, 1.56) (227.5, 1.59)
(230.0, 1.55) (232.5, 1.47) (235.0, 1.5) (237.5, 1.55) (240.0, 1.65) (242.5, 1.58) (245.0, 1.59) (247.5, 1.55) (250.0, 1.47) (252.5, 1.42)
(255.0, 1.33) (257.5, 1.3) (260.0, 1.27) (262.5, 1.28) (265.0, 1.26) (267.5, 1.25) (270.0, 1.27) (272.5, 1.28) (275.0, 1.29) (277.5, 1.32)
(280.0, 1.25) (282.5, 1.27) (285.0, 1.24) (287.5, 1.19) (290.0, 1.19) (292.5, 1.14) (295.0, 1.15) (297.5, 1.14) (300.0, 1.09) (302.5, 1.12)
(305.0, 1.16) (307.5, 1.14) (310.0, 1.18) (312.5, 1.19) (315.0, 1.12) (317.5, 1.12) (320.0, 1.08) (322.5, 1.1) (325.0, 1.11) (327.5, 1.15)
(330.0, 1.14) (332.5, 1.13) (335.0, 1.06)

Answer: 3.1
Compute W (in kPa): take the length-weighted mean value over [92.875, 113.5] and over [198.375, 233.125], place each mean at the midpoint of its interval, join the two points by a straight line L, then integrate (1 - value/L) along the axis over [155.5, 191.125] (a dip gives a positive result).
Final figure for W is 1.9 kPa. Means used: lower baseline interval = 2.7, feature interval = 1.94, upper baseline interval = 1.65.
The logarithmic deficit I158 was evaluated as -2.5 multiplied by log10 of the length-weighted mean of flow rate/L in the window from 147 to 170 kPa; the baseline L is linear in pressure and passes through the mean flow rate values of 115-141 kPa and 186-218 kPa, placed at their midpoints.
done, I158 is 0.09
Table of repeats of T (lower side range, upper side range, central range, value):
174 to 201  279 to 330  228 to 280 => 2.01 kPa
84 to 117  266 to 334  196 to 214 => 2.19 kPa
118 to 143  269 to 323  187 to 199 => 0.88 kPa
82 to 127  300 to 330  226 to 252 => 2.24 kPa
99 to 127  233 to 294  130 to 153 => 0.61 kPa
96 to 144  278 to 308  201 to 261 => 3.65 kPa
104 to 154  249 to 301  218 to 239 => 0.65 kPa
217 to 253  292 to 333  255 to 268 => 1.32 kPa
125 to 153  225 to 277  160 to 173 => 1.33 kPa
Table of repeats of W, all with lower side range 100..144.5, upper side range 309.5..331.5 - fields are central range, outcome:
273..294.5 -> 2.41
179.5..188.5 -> 0.82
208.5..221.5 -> 1.19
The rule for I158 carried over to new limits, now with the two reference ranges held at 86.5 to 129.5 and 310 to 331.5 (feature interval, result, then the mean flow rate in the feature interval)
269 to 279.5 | 0.14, 1.29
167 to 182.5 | 0.13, 1.93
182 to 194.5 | 0.10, 1.9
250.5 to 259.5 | 0.18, 1.35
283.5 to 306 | 0.14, 1.16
